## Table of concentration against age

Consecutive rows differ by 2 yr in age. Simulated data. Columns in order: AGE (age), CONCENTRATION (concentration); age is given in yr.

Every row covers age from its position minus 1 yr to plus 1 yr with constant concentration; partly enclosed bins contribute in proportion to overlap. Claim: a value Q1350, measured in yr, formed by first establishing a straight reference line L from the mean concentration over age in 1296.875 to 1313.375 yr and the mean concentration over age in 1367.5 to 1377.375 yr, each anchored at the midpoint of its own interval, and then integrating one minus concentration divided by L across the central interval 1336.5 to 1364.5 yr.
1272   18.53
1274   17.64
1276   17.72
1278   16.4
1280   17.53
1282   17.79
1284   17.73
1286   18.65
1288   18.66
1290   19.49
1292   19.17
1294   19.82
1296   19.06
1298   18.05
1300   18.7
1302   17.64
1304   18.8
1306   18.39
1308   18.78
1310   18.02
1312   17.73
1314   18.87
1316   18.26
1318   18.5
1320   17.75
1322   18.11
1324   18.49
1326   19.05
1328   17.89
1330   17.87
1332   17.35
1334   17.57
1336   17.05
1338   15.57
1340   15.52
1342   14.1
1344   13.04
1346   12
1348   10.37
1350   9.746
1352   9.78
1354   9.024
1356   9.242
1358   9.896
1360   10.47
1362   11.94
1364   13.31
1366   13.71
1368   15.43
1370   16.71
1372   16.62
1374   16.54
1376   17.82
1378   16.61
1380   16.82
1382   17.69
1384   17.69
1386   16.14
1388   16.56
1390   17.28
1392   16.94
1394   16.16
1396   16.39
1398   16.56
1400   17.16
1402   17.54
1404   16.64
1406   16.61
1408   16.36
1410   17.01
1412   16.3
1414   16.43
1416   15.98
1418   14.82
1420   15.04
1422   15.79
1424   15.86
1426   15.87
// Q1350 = 8.9 yr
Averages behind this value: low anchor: 18.3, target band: 11.8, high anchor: 16.7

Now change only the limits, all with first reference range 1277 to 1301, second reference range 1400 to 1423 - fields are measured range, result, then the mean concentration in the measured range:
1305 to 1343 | 0.4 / 17.6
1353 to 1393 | 4.9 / 14.8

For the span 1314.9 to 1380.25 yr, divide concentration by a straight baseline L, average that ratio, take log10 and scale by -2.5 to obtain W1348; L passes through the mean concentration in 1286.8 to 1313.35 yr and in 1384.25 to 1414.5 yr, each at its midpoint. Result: 0.19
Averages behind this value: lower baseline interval 18.6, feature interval 14.9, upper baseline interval 16.7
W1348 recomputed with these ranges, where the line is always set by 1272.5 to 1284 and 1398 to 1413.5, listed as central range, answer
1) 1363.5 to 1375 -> 0.101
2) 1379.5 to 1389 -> -0.006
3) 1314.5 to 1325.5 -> -0.063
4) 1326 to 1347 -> 0.080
